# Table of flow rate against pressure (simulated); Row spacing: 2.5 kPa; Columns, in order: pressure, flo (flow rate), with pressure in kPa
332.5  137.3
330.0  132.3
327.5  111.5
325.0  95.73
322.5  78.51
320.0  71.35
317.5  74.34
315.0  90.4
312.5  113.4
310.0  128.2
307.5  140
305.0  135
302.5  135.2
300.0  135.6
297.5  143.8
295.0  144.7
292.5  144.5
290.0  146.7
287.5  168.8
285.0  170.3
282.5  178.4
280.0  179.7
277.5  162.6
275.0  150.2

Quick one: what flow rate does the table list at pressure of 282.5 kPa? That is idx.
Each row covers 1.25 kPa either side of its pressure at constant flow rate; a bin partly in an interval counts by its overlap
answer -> 178.4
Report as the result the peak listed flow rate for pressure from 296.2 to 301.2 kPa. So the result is 143.8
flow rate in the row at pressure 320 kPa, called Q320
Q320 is 71.35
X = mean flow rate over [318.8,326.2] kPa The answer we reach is 81.8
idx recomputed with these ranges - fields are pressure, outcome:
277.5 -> 162.6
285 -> 170.3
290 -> 146.7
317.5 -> 74.34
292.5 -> 144.5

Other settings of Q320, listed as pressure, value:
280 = 179.7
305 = 135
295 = 144.7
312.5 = 113.4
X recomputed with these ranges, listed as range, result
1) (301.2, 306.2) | 135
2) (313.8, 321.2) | 78.7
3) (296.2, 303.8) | 138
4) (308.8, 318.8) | 101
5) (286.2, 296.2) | 151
